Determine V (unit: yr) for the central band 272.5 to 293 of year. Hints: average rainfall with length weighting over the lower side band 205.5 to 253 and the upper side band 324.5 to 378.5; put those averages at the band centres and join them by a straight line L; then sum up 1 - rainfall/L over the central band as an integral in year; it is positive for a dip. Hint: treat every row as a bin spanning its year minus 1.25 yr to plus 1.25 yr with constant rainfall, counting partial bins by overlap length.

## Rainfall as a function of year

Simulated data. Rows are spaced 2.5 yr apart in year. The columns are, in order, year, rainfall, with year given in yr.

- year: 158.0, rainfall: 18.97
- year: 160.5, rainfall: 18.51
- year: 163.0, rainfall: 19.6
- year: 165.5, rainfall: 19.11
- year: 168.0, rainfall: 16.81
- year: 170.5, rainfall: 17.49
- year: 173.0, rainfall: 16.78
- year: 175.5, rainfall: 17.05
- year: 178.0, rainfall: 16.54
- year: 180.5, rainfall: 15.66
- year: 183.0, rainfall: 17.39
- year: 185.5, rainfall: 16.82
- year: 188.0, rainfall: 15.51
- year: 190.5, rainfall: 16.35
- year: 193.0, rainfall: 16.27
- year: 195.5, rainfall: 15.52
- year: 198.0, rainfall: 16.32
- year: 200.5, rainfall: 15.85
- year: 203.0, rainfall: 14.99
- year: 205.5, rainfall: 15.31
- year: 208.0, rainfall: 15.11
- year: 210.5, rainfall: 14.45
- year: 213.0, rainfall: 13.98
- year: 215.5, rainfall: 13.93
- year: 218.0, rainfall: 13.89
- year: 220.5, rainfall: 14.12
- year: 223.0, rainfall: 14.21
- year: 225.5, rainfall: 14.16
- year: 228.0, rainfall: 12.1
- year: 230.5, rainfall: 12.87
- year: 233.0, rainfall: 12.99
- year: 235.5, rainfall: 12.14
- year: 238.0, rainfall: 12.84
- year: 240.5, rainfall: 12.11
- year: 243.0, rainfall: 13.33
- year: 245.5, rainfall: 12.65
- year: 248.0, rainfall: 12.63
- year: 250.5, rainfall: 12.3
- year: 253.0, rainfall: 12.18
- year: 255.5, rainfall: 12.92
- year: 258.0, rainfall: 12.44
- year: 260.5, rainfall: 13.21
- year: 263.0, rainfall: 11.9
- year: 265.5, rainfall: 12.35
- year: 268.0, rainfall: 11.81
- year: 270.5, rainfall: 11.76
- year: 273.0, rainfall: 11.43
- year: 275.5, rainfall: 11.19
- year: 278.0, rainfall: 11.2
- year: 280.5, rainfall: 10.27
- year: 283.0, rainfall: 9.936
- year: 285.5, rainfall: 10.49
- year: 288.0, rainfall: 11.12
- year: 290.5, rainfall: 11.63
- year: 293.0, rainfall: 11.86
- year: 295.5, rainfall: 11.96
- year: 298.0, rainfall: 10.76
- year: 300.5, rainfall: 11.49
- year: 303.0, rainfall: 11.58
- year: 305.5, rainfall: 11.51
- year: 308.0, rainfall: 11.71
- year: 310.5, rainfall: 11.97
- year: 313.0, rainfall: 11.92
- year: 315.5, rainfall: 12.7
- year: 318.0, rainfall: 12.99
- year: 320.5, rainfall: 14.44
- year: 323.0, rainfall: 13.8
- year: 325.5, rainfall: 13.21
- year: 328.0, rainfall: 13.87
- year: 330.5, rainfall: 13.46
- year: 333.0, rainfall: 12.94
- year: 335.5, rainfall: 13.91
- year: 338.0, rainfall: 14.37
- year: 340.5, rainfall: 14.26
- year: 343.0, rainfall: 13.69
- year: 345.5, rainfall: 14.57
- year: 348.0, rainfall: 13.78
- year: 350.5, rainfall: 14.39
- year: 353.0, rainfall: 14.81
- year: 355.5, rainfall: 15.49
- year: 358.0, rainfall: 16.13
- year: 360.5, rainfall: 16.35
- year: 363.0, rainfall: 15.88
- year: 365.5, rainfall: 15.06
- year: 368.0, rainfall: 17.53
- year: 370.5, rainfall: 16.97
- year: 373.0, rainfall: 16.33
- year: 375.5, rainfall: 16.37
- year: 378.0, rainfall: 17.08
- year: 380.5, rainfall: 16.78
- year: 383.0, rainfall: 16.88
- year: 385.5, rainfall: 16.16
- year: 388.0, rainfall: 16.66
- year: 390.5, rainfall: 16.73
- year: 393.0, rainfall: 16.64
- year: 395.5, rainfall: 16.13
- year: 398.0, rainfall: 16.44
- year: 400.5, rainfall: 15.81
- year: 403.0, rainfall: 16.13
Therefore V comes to 4.55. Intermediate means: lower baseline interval 13.3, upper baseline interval 15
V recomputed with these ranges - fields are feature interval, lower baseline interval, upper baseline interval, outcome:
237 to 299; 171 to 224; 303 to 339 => 9.91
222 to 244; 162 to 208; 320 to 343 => 3.80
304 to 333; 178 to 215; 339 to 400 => 5.41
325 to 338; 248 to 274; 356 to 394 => 1.13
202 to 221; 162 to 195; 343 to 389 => 2.61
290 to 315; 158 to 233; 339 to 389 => 6.47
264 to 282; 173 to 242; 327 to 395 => 4.37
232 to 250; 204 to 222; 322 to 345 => 2.02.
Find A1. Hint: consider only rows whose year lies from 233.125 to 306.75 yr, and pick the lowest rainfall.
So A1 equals 9.936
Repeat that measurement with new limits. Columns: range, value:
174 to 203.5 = 14.99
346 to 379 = 13.78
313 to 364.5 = 11.92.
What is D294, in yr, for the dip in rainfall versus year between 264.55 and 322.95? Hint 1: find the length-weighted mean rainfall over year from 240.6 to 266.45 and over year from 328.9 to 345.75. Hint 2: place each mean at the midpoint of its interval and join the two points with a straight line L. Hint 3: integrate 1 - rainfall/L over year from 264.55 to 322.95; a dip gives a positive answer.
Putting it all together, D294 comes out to 6.6 yr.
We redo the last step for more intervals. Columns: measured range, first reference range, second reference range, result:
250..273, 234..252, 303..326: 0.6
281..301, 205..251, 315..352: 3.7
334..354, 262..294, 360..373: 1.2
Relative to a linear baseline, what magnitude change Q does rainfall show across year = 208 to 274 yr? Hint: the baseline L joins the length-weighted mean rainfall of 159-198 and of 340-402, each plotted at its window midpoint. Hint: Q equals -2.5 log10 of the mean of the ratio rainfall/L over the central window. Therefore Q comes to 0.28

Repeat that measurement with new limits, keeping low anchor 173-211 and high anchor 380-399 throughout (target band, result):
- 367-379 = -0.02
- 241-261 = 0.26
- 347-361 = 0.09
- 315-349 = 0.19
